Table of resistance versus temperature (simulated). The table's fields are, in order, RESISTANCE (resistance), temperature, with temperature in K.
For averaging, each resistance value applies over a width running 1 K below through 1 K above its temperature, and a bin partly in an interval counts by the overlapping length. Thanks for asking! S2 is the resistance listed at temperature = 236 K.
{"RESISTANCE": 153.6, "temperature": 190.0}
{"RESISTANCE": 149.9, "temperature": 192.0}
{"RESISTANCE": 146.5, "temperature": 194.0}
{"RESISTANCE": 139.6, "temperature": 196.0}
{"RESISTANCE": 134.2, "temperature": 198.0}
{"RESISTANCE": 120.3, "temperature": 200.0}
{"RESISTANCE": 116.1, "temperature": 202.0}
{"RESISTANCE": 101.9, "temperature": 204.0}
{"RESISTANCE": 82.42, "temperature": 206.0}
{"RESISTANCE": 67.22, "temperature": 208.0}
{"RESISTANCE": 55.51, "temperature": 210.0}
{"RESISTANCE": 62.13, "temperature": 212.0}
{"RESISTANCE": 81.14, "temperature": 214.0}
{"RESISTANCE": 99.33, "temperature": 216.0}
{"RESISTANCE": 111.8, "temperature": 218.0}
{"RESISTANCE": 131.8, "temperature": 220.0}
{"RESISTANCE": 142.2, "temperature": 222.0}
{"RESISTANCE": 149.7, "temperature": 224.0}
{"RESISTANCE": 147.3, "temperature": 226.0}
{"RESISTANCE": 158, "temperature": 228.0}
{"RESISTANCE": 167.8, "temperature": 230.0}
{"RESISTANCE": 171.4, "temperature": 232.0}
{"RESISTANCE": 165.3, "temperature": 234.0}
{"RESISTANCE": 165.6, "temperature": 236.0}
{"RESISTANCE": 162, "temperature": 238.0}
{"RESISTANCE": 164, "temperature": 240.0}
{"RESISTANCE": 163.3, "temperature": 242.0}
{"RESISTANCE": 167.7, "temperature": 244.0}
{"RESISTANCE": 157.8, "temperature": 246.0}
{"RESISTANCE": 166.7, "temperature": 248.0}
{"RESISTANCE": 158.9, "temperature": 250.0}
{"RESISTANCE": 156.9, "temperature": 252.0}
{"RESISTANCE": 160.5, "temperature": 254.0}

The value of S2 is 165.6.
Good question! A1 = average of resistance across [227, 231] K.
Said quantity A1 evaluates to 163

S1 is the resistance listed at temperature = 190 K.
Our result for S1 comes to 153.6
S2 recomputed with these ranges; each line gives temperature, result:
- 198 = 134.2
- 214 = 81.14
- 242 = 163.3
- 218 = 111.8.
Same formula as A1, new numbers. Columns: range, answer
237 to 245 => 164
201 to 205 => 109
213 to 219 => 97.4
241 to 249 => 164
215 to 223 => 121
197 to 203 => 124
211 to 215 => 71.6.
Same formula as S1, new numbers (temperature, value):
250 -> 158.9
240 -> 164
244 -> 167.7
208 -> 67.22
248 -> 166.7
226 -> 147.3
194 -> 146.5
